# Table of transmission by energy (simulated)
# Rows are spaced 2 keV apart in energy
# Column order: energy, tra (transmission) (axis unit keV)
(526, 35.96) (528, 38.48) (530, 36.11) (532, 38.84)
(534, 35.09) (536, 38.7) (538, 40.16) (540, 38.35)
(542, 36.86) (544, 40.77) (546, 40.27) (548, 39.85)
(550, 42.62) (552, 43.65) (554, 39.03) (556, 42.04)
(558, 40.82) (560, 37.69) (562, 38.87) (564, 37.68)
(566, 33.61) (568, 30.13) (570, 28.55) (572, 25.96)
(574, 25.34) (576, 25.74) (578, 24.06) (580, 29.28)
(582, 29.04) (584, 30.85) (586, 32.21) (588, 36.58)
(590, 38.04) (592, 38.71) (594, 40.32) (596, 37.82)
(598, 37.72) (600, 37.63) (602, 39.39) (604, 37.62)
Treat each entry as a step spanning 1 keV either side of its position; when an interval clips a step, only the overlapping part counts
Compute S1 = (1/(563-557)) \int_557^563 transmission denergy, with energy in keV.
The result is 39.1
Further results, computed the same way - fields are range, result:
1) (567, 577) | 27.1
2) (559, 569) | 35.6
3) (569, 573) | 27.3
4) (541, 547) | 39.3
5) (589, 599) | 38.5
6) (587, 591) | 37.3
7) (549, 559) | 41.6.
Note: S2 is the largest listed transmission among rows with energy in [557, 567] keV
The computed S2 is 40.82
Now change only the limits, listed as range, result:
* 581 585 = 30.85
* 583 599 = 40.32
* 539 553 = 43.65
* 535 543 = 40.16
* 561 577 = 38.87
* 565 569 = 33.61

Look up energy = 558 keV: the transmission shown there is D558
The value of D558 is 40.82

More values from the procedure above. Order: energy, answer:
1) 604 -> 37.62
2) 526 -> 35.96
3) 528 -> 38.48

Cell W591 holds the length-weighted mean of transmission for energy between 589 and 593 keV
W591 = 38.4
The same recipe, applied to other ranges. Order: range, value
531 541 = 38.2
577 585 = 28.3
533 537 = 36.9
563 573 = 31.2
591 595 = 39.5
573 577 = 25.5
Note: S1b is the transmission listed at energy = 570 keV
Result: 28.55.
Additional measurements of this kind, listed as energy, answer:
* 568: 30.13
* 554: 39.03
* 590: 38.04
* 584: 30.85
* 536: 38.7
